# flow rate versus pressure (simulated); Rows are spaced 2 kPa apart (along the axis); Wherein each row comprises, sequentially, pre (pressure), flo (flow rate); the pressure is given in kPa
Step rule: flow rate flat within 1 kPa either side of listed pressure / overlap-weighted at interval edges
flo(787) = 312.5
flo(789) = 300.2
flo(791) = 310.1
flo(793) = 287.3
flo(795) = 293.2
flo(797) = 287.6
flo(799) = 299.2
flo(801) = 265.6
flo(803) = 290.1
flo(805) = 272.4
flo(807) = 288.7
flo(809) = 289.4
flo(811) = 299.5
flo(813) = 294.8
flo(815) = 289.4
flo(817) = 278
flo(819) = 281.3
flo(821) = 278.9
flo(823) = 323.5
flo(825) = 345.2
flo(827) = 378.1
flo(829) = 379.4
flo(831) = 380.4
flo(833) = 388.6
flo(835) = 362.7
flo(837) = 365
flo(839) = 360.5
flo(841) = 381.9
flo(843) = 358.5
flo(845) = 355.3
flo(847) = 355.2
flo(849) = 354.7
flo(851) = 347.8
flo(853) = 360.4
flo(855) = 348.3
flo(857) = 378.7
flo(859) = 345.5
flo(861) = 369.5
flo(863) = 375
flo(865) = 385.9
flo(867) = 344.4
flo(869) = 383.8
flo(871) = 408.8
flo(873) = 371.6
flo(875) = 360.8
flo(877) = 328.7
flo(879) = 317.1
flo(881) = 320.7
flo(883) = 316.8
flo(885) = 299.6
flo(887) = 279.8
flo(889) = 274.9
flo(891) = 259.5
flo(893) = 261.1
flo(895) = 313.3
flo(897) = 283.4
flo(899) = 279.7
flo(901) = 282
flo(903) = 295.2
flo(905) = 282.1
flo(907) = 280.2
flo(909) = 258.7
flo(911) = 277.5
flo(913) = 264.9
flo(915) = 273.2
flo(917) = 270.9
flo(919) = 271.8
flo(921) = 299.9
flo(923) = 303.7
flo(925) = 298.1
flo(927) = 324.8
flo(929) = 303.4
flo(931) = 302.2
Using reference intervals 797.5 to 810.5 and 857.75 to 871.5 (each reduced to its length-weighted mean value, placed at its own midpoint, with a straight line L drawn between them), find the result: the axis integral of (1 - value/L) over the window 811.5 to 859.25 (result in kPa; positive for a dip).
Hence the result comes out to -2.2 kPa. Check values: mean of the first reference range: 285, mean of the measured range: 345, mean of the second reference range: 372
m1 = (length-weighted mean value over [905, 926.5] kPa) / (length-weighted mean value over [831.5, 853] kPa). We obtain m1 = 0.77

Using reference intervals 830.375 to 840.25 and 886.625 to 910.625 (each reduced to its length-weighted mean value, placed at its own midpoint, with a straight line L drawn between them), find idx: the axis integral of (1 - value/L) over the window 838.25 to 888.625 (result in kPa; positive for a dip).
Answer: -3.25 kPa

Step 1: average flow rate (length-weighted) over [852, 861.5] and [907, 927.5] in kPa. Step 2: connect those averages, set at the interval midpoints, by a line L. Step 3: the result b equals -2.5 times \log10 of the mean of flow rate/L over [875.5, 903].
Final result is 0.085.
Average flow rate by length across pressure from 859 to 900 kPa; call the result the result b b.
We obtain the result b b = 327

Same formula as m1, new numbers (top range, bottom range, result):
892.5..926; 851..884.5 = 0.79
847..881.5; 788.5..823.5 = 1.24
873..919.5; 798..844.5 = 0.90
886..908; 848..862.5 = 0.78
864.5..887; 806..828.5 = 1.13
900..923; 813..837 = 0.83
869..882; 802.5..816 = 1.22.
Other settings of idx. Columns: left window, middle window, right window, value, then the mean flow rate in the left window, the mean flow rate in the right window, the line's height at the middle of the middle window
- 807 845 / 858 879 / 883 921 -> -4.22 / 335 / 280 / 304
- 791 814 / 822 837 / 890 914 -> -4.16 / 289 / 278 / 286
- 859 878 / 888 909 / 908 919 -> 1.50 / 369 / 269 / 302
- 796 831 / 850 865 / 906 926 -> -3.49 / 305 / 280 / 294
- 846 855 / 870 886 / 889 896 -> -1.90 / 354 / 278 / 304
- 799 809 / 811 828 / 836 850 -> 0.33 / 282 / 362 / 314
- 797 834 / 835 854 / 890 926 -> -3.65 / 312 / 281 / 302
